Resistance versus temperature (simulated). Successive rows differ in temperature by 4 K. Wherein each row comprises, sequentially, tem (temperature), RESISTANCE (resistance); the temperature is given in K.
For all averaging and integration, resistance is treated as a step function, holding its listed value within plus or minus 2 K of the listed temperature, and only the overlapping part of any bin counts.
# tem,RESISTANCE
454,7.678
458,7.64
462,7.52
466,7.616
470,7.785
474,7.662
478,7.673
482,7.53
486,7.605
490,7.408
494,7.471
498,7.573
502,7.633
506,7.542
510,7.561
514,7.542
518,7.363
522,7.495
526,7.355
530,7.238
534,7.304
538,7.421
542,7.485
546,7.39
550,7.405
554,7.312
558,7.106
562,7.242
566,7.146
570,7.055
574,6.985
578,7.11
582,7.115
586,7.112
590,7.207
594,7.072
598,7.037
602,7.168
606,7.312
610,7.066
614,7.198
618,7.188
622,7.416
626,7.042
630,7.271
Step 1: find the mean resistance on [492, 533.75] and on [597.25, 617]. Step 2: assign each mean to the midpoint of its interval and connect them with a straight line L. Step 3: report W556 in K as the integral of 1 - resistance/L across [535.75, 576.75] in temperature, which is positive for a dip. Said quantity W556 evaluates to 0.4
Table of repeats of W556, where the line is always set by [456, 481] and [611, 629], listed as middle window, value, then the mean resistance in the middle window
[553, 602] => 1.4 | 7.12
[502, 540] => 0.3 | 7.44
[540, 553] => 0.0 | 7.42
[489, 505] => 0.1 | 7.53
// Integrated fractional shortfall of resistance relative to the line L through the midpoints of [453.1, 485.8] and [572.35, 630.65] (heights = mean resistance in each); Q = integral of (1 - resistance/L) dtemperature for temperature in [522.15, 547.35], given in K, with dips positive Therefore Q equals 0.1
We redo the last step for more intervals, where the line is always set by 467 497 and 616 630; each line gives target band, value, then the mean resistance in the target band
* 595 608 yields 0.2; 7.16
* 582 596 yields 0.4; 7.13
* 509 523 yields 0.0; 7.48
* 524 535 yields 0.2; 7.3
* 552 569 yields 0.4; 7.19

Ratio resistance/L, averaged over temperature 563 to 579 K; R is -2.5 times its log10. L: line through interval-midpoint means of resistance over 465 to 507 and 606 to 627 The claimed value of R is 0.04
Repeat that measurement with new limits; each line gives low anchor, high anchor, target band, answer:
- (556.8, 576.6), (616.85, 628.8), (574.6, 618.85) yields 0.005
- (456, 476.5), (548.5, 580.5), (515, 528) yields -0.006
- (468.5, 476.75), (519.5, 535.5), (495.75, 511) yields -0.010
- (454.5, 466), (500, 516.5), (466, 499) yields -0.001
